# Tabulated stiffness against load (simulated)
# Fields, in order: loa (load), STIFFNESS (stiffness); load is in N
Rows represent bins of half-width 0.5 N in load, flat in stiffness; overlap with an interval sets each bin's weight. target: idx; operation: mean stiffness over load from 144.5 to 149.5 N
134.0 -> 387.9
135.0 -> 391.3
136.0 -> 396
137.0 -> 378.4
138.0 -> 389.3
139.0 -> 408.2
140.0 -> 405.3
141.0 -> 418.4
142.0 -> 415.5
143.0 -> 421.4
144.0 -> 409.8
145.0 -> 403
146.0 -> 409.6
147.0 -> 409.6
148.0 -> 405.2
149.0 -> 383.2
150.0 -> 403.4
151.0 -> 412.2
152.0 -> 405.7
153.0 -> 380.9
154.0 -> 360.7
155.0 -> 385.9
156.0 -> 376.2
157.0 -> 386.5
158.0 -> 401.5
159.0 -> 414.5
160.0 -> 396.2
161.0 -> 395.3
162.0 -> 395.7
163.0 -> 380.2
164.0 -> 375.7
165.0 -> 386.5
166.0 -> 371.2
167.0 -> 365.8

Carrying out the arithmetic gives 402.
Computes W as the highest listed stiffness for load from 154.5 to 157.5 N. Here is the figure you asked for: 386.5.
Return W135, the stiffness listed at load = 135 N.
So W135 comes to 391.3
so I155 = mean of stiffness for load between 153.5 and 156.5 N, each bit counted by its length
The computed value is 374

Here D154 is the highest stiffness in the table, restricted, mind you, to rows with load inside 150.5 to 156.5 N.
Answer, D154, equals 412.2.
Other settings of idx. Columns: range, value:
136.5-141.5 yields 400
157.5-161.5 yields 402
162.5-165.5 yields 381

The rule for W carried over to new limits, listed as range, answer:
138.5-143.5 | 421.4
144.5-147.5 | 409.6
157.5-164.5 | 414.5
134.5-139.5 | 408.2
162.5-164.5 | 380.2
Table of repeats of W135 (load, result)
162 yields 395.7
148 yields 405.2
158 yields 401.5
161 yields 395.3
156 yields 376.2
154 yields 360.7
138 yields 389.3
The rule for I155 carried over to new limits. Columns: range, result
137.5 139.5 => 399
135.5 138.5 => 388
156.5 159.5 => 401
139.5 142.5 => 413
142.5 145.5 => 411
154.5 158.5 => 388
